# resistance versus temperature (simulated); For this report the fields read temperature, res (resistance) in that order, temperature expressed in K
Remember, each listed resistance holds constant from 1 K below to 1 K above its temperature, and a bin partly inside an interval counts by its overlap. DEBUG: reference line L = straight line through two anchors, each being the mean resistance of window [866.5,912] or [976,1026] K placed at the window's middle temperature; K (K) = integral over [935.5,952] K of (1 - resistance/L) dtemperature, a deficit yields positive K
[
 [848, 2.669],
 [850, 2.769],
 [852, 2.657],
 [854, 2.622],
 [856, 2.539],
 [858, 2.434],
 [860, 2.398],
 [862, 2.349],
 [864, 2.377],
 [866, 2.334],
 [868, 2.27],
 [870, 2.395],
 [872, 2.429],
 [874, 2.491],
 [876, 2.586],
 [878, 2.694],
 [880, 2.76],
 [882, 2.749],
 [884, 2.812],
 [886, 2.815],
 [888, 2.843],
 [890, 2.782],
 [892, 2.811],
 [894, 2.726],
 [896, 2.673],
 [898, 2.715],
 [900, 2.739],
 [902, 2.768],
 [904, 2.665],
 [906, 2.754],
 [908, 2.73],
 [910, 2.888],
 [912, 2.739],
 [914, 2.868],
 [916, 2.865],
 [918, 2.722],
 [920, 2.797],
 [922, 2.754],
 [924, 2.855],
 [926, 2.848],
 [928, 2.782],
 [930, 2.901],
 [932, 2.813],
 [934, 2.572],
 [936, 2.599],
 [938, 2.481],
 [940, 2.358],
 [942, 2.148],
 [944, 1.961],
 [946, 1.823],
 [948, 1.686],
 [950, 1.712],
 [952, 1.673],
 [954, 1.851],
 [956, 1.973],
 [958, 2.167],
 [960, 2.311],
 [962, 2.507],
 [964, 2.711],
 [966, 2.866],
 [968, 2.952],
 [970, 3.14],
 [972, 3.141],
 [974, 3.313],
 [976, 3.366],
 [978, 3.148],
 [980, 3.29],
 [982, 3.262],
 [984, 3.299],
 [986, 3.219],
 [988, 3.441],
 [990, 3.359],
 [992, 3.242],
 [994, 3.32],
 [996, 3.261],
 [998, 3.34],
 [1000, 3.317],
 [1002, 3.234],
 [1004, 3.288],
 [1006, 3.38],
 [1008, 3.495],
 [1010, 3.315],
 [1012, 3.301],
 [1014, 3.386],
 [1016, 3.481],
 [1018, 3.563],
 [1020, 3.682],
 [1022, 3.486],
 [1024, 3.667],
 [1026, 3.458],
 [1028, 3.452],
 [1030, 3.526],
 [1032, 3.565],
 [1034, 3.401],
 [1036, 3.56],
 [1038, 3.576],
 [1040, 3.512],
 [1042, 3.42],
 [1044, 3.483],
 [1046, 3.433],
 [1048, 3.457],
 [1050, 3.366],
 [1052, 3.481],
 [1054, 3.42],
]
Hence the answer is 5.2 K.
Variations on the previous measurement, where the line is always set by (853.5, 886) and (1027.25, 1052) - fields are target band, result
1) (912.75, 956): 6.78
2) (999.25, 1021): -0.60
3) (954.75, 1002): 1.54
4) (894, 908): -0.11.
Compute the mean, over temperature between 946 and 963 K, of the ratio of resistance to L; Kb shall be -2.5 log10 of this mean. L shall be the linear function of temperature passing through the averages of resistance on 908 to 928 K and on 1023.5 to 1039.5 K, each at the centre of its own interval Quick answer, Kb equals 0.47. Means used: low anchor 2.81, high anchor 3.52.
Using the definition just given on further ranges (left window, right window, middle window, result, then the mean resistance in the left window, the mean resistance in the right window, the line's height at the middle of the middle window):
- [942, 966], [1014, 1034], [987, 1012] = -0.11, 2.07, 3.53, 3.02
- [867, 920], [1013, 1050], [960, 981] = 0.05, 2.71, 3.5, 3.15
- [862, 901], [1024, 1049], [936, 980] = 0.24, 2.62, 3.49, 3.05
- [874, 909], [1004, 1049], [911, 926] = 0.03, 2.74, 3.48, 2.88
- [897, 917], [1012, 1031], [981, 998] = 0.00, 2.77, 3.51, 3.3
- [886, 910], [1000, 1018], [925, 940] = 0.10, 2.75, 3.37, 2.95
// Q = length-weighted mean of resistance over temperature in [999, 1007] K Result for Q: 3.3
